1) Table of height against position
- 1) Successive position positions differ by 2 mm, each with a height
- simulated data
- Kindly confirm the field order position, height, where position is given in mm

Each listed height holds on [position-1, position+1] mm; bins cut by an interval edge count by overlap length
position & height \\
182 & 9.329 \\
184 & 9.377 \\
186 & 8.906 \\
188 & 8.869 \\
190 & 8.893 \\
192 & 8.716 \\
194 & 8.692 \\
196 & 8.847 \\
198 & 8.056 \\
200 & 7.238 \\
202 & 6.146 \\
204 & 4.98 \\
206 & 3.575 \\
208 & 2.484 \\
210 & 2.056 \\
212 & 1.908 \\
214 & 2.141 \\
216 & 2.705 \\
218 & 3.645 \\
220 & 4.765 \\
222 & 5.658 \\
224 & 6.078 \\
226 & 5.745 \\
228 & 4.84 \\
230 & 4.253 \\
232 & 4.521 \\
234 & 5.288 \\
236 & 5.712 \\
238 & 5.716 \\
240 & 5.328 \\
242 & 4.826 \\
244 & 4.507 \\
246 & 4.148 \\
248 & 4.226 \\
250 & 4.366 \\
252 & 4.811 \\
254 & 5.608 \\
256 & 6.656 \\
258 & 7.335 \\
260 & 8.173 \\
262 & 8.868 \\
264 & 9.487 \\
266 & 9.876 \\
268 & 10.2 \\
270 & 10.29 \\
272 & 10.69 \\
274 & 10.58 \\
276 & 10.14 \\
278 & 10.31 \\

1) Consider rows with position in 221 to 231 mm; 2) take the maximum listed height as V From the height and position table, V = 6.078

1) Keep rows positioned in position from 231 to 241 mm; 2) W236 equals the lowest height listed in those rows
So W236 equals 4.521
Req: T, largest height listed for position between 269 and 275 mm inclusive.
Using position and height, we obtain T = 10.69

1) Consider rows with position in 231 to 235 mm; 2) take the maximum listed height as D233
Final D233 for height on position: 5.288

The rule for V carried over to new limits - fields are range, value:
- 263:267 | 9.876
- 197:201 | 8.056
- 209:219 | 3.645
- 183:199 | 9.377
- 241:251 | 4.826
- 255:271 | 10.29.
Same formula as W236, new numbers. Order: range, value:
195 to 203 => 6.146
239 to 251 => 4.148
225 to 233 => 4.253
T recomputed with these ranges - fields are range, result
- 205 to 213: 3.575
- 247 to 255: 5.608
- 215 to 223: 5.658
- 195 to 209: 8.847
